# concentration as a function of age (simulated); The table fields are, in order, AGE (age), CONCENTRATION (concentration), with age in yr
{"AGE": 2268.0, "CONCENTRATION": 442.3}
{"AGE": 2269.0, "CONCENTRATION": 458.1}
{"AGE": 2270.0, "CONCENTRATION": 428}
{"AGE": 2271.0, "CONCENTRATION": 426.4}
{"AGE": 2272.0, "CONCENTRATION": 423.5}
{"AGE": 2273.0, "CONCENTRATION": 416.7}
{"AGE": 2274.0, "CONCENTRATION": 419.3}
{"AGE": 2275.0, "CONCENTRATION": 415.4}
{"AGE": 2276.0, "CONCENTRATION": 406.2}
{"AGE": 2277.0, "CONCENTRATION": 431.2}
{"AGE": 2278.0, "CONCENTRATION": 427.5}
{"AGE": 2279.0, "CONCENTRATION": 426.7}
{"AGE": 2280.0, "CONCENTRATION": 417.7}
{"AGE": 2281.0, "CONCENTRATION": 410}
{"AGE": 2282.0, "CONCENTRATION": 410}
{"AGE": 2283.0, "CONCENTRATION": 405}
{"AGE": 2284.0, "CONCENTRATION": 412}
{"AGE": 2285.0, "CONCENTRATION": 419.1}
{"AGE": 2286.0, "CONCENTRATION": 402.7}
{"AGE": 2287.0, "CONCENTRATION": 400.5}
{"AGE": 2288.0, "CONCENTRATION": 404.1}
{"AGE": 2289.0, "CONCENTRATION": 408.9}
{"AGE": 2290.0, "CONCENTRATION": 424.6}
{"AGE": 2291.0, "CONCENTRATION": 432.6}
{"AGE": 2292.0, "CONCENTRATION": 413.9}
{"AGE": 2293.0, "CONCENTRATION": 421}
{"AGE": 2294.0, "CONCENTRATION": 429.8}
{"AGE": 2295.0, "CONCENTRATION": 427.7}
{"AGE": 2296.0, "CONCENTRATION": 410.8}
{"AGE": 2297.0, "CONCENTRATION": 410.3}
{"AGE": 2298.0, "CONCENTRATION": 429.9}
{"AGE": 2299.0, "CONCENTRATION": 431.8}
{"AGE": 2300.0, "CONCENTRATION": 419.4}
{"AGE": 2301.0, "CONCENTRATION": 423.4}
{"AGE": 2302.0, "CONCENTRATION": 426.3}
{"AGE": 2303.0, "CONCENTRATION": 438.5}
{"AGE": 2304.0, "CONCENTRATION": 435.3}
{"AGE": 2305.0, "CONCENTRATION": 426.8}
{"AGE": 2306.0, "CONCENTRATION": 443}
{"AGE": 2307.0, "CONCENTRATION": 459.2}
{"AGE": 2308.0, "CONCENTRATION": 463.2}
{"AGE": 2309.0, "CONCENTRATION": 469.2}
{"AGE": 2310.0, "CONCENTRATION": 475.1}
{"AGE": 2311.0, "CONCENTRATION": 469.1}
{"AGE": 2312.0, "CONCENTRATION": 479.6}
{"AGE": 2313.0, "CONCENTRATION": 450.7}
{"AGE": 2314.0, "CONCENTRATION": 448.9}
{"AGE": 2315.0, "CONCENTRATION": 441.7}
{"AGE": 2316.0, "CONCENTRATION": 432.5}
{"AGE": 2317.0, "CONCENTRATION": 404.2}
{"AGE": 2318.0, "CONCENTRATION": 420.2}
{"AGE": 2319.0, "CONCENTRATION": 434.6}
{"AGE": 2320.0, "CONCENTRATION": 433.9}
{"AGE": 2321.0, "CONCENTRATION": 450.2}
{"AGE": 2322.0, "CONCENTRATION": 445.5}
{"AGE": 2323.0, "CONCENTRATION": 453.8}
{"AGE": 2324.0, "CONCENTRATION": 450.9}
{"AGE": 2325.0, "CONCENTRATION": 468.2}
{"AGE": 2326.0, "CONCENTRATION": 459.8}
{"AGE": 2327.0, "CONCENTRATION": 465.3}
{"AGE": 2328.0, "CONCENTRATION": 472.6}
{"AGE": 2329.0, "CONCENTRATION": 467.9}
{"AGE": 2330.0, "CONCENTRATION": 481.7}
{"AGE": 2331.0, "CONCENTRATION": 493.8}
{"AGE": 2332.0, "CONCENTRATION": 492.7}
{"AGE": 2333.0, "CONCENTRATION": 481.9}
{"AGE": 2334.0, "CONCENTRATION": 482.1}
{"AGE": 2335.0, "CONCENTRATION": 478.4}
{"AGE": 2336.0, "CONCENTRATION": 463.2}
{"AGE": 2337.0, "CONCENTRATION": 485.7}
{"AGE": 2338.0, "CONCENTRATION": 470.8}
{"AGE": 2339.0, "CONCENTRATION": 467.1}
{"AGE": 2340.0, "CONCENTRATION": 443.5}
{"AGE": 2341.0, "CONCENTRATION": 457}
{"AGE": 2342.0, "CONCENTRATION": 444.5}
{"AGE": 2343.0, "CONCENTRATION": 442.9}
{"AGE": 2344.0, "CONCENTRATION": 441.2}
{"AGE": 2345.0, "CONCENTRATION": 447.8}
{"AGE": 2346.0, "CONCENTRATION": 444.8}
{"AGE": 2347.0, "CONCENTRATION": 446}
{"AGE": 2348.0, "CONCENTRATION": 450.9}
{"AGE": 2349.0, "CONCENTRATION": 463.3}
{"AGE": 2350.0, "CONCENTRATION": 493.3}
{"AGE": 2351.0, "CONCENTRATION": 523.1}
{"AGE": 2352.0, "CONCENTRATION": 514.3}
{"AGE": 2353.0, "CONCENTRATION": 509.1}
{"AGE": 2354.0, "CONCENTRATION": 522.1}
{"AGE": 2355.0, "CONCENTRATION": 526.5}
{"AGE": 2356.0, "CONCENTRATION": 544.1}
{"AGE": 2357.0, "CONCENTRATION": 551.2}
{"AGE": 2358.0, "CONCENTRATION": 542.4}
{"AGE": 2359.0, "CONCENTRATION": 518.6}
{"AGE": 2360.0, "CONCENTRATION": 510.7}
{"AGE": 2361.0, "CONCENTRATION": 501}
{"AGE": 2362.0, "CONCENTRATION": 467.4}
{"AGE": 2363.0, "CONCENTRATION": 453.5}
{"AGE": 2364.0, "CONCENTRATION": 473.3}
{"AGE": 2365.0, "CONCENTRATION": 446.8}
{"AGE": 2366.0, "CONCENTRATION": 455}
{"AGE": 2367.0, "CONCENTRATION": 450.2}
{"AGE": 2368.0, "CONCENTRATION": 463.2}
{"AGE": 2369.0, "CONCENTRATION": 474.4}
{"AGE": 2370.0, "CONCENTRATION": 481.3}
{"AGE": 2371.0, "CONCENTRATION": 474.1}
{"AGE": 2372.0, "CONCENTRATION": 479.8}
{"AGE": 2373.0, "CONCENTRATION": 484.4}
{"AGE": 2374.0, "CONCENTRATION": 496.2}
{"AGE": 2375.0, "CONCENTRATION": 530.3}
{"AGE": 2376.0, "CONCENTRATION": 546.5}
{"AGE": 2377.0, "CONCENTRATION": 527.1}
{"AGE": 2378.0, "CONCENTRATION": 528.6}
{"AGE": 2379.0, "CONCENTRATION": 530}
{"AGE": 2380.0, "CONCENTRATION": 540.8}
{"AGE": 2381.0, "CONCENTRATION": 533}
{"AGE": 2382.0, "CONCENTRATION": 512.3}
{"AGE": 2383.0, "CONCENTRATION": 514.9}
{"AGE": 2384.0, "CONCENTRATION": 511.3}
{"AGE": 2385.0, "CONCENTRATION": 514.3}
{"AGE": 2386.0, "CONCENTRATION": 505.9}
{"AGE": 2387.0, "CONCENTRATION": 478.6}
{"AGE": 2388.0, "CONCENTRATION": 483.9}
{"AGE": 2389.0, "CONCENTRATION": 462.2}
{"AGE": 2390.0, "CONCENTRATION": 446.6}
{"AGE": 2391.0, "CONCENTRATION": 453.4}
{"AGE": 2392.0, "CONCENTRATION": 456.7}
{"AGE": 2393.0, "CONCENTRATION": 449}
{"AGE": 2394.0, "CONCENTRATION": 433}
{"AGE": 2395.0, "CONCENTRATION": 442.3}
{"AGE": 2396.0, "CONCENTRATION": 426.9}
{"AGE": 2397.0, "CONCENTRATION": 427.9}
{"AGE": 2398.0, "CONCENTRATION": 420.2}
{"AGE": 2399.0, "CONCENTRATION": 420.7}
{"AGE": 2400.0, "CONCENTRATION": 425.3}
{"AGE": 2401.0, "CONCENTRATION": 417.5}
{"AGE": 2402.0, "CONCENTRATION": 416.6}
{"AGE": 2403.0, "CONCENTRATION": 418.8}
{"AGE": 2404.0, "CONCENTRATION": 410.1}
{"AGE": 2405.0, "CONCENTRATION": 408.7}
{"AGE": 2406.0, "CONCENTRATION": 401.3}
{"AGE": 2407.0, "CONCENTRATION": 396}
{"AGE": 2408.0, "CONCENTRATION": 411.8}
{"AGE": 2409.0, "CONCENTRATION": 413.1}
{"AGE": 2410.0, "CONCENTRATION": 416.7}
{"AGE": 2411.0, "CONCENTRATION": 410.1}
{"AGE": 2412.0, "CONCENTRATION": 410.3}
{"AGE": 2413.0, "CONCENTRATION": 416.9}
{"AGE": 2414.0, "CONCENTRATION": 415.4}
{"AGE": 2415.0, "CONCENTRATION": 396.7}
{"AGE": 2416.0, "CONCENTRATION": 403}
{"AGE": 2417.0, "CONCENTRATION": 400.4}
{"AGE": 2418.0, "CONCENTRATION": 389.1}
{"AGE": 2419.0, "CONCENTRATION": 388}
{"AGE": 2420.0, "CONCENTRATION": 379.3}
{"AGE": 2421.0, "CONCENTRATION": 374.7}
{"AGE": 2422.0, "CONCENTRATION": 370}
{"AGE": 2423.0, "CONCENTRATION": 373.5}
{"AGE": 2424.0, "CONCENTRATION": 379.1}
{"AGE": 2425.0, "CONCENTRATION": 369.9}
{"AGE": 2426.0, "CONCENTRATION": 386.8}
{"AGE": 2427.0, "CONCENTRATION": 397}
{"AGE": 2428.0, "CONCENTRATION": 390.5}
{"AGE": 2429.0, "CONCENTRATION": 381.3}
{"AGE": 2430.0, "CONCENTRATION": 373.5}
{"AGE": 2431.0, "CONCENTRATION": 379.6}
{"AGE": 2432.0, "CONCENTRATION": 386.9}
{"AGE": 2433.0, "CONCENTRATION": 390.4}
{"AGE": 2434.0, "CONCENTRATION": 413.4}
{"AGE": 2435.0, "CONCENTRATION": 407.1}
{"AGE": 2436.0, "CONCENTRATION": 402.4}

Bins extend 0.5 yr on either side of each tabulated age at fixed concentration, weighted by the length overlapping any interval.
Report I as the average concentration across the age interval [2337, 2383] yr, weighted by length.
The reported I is 490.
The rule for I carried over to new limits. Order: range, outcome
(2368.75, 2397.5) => 488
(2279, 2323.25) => 431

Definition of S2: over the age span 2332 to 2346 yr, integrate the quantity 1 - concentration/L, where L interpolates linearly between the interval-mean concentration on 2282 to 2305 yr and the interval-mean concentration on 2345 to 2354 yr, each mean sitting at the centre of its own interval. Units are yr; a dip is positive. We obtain 0.2 yr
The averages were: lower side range 419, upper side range 481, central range 462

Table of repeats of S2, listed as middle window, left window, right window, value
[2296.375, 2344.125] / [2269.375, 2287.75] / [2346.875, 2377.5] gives 0.3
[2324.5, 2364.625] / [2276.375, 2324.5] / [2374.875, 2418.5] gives -3.7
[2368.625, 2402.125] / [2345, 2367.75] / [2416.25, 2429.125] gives -2.6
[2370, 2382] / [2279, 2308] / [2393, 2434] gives -3.1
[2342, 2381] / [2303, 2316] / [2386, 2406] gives -4.2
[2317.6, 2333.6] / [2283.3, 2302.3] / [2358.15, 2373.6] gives -0.6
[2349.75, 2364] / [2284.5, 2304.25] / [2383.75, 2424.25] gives -3.0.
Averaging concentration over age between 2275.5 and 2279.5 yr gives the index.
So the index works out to 423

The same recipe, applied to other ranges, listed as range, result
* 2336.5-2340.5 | 467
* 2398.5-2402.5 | 420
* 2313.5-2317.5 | 432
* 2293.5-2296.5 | 423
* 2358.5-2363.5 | 490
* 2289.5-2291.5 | 429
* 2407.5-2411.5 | 413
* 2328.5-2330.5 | 475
